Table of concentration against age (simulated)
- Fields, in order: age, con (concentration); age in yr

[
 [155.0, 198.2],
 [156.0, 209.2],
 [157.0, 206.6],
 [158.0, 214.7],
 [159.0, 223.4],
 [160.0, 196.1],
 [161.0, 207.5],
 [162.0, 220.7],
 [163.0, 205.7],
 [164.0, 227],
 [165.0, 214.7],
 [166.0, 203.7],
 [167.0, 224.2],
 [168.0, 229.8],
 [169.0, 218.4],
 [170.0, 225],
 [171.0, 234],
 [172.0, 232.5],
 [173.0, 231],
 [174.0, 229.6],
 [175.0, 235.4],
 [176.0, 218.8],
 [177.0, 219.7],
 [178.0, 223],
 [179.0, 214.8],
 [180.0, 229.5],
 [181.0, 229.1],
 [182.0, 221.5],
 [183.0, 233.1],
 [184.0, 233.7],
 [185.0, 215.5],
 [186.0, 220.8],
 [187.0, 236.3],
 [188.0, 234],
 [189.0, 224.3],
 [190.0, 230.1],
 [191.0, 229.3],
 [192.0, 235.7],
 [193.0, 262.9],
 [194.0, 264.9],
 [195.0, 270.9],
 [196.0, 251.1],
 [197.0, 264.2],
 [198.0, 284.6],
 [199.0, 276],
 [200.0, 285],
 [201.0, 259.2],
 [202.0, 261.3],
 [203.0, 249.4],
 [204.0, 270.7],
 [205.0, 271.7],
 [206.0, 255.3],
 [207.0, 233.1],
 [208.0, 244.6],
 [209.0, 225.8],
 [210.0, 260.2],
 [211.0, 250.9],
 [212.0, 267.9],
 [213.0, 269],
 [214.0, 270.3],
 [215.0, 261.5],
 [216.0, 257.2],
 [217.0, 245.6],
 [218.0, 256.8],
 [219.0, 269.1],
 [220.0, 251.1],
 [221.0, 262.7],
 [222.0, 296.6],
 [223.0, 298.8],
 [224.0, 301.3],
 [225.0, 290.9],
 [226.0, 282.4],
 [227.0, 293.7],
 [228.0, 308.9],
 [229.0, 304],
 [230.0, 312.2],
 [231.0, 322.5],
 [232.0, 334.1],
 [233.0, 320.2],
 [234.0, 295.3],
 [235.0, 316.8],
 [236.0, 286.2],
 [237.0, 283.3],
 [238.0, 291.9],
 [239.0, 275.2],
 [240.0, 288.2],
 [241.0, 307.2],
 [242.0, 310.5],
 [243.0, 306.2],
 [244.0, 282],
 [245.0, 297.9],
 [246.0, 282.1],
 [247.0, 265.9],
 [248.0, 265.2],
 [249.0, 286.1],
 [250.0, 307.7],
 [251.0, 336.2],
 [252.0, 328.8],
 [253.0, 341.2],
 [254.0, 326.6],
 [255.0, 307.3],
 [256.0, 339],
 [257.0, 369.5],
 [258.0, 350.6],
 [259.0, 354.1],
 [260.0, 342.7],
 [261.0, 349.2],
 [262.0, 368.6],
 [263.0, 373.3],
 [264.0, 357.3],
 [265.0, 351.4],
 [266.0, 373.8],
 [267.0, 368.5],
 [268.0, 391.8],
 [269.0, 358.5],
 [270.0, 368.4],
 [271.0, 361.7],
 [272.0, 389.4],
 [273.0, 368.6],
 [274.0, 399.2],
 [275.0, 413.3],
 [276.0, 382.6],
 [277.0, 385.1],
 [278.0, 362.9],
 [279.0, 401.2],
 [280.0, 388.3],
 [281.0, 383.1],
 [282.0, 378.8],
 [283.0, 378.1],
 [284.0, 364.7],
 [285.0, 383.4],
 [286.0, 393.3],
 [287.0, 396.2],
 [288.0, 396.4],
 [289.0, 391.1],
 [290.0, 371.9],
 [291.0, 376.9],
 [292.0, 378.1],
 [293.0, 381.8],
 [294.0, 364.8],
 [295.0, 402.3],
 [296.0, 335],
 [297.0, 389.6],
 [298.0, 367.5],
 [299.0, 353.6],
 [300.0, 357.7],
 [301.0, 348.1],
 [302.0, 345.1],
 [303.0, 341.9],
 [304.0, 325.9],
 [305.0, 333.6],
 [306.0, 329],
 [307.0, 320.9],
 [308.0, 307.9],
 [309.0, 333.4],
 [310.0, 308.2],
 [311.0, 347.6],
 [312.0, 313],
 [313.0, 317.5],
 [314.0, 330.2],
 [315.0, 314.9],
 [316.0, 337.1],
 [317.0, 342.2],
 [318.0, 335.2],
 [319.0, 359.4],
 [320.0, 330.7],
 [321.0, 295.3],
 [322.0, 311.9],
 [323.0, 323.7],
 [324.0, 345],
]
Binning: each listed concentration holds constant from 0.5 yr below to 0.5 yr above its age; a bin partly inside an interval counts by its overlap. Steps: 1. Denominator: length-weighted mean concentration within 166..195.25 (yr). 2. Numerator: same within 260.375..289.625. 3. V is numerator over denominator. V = 1.6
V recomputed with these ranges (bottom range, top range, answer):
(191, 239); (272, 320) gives 1.31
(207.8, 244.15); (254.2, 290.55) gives 1.31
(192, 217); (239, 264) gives 1.23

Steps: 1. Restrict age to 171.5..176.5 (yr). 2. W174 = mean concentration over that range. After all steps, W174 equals 229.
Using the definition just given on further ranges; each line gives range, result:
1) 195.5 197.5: 258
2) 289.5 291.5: 374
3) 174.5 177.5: 225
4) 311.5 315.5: 319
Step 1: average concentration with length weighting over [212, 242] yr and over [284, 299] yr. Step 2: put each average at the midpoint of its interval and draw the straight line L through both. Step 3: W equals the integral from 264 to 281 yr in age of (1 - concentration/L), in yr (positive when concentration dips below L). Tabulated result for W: -1.3 yr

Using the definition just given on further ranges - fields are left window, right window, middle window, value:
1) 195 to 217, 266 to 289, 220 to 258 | 1.55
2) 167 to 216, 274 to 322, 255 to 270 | -1.86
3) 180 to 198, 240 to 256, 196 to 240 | -0.91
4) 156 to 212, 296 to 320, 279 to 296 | -3.28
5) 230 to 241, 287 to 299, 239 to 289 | -1.46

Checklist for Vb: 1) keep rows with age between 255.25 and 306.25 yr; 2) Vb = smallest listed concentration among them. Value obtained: 325.9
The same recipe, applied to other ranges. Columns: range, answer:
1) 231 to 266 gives 265.2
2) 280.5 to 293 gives 364.7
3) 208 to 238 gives 225.8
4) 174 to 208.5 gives 214.8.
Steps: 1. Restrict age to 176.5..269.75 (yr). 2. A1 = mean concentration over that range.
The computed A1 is 285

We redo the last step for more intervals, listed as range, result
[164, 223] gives 245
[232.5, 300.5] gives 349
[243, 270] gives 334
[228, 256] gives 304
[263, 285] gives 378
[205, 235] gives 278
